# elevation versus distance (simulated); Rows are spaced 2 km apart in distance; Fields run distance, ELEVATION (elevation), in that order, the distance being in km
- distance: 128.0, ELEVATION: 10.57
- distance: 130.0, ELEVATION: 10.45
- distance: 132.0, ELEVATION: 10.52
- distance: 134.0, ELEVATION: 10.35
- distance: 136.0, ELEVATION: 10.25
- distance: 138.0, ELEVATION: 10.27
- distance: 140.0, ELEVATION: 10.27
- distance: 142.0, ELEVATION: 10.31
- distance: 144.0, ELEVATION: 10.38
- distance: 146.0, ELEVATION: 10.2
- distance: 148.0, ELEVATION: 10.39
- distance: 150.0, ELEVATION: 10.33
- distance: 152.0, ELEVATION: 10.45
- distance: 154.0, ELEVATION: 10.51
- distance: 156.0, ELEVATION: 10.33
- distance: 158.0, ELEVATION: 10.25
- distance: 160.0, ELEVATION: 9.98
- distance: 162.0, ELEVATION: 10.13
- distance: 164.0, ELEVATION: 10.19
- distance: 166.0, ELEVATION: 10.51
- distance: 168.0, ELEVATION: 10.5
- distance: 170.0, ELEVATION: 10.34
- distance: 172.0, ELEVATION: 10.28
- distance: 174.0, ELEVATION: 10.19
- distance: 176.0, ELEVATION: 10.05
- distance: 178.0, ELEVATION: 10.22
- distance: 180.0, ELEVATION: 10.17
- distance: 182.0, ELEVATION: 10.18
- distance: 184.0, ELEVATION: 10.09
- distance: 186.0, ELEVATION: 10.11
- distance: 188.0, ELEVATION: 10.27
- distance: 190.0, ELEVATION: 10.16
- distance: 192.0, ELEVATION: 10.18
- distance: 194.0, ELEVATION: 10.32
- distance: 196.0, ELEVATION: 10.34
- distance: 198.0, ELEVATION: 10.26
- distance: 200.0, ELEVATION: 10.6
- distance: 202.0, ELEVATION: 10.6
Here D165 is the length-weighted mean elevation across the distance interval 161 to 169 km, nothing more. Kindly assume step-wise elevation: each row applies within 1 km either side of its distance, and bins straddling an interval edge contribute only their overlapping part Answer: 10.3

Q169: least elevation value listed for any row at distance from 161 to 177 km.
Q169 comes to 10.05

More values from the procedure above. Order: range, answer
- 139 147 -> 10.2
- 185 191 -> 10.11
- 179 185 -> 10.09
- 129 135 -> 10.35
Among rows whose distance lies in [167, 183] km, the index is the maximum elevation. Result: 10.5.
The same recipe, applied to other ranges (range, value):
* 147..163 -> 10.51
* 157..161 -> 10.25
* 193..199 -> 10.34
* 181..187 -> 10.18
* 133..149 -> 10.39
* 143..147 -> 10.38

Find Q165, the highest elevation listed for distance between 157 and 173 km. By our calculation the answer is 10.51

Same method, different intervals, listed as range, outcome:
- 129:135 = 10.52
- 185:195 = 10.32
